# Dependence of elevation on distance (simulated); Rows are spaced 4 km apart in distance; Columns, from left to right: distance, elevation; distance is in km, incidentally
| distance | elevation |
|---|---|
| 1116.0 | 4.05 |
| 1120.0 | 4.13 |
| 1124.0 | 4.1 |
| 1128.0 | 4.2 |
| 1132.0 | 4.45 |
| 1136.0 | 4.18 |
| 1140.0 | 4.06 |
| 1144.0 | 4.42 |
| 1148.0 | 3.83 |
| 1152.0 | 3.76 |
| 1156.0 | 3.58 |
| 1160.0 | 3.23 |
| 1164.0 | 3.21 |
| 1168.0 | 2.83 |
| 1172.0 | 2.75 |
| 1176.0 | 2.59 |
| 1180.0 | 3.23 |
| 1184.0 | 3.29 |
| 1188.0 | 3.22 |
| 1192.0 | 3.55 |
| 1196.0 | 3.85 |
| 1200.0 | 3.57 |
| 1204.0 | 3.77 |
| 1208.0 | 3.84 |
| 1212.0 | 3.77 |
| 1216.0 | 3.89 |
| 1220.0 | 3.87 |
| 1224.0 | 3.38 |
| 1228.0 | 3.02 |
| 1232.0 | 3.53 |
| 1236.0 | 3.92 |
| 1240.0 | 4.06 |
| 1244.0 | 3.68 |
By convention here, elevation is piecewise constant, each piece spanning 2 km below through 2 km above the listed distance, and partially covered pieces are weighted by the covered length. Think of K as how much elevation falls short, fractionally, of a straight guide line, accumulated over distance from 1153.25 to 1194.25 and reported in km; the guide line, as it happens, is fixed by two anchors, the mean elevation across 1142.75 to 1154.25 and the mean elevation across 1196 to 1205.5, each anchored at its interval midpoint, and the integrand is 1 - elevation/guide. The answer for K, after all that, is 7.2 km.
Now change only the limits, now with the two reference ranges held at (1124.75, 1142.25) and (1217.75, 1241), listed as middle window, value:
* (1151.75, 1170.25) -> 3.54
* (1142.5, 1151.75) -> 0.20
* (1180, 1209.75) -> 2.09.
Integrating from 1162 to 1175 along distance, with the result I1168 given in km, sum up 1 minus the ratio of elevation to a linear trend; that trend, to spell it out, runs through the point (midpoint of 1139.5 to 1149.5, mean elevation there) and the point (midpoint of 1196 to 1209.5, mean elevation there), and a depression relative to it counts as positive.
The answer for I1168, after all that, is 3.5 km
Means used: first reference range 4.12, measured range 2.9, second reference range 3.74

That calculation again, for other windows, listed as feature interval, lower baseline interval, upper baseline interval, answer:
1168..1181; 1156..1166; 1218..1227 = 2.0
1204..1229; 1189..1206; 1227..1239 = -0.3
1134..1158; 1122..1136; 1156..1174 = -1.9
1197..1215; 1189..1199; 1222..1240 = -0.7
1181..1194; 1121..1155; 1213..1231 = 1.5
